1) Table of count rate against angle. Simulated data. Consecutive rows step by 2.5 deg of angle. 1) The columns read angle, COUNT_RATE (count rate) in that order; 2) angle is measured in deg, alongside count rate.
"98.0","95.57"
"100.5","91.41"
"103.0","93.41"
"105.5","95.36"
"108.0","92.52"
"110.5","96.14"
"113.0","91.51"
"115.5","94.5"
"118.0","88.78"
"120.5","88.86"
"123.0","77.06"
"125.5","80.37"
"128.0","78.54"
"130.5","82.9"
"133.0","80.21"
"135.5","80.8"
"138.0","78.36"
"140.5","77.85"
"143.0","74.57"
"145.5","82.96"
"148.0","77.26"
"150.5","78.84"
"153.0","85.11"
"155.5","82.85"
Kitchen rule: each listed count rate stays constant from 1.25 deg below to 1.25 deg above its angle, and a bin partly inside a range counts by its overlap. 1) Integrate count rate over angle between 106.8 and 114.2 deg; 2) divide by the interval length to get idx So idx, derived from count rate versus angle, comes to 93.4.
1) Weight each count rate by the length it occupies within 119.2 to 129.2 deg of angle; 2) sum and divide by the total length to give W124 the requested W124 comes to 81.3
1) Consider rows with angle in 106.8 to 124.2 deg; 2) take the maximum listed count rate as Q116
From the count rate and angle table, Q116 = 96.14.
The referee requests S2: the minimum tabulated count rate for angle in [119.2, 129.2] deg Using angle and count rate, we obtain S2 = 77.06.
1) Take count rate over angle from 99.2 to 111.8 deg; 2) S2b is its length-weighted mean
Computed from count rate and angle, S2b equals 93.8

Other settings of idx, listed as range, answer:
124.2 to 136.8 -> 80.5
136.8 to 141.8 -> 78.1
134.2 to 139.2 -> 79.6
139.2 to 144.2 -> 76.2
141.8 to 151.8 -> 78.5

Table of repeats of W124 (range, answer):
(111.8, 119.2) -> 91.6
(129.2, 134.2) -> 81.5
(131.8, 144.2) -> 78.4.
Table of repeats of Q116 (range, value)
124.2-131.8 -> 82.9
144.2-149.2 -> 82.96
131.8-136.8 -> 80.8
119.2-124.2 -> 88.86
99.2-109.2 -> 95.36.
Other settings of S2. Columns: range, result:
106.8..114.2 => 91.51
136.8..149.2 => 74.57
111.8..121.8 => 88.78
